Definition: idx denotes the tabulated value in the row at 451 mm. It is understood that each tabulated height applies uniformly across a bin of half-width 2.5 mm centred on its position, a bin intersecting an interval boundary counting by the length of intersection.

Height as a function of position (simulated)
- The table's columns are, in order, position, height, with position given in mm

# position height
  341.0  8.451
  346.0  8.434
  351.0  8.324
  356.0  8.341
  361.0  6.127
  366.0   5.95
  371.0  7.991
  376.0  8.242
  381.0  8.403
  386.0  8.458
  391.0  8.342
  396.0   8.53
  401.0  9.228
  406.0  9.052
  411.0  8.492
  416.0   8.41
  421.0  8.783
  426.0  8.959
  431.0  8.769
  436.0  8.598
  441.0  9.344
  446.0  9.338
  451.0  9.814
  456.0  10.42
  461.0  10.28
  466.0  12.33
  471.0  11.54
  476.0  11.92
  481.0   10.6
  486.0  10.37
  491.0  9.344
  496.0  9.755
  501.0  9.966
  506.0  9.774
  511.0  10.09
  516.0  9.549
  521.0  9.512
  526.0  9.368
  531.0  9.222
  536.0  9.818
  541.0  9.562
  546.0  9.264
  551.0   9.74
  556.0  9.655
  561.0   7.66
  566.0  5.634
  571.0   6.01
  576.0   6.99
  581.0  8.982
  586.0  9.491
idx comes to 9.814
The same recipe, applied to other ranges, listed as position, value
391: 8.342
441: 9.344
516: 9.549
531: 9.222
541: 9.562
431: 8.769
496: 9.755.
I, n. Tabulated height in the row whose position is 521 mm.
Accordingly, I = 9.512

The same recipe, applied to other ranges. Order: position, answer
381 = 8.403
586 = 9.491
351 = 8.324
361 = 6.127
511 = 10.09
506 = 9.774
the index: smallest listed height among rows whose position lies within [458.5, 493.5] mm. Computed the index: 9.344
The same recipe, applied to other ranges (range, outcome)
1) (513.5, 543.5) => 9.222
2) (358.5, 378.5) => 5.95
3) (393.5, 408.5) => 8.53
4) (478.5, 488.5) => 10.37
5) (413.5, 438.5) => 8.41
